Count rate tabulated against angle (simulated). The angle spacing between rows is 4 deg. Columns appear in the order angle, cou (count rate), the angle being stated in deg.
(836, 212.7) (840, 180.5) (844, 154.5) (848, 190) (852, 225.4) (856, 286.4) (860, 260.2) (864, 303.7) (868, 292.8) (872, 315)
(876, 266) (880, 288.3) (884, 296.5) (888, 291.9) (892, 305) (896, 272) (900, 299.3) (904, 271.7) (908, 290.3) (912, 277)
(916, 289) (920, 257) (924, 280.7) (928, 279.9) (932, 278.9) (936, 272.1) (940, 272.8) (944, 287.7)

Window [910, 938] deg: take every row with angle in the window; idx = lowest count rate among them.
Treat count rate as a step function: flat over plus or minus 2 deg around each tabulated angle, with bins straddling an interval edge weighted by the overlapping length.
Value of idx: 257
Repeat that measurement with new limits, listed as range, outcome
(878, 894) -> 288.3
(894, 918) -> 271.7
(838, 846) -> 154.5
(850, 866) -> 225.4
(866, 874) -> 292.8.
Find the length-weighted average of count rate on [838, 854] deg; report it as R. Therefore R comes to 188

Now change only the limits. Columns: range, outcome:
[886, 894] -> 298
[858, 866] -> 282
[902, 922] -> 277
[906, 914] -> 284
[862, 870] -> 298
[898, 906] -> 286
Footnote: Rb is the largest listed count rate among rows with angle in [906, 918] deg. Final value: 290.3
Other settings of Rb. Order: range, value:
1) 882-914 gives 305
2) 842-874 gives 315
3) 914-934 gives 289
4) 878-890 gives 296.5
